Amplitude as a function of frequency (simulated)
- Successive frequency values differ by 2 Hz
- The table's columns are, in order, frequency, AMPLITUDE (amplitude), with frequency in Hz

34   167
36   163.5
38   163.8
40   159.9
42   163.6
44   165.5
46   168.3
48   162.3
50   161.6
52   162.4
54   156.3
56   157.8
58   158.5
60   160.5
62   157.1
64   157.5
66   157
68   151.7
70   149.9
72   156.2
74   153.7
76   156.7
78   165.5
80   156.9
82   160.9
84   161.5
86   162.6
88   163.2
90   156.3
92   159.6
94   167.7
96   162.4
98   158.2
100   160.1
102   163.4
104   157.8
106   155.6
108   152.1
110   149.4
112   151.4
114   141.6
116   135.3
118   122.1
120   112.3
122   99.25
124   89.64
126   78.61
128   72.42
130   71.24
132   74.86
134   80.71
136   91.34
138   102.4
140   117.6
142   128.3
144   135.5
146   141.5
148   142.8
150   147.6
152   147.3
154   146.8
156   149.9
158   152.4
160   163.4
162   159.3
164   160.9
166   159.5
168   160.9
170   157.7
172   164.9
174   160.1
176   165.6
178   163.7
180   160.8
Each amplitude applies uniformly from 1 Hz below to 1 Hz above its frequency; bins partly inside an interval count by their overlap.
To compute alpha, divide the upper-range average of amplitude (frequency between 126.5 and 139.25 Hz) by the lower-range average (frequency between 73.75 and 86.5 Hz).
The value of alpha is 0.5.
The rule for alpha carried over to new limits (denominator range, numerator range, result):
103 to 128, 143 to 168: 1.19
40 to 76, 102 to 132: 0.76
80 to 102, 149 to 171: 0.96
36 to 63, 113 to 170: 0.77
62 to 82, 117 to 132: 0.58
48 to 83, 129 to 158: 0.77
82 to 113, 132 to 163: 0.83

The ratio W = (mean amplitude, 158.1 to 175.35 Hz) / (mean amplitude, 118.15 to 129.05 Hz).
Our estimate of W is 1.73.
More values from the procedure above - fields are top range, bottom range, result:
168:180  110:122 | 1.24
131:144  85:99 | 0.63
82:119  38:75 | 0.97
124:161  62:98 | 0.75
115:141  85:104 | 0.60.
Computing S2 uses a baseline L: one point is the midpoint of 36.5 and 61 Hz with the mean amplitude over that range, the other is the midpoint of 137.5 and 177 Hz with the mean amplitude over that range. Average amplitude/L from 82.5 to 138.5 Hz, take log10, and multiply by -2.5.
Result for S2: 0.18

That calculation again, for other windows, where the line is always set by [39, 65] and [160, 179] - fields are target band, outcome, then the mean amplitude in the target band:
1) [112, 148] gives 0.44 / 108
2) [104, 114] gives 0.07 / 152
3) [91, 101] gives 0.00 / 162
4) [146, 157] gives 0.11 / 146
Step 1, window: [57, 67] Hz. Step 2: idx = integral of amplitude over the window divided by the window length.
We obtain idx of 158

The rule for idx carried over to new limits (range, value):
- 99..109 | 158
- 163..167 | 160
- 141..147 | 135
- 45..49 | 165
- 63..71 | 154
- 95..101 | 160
